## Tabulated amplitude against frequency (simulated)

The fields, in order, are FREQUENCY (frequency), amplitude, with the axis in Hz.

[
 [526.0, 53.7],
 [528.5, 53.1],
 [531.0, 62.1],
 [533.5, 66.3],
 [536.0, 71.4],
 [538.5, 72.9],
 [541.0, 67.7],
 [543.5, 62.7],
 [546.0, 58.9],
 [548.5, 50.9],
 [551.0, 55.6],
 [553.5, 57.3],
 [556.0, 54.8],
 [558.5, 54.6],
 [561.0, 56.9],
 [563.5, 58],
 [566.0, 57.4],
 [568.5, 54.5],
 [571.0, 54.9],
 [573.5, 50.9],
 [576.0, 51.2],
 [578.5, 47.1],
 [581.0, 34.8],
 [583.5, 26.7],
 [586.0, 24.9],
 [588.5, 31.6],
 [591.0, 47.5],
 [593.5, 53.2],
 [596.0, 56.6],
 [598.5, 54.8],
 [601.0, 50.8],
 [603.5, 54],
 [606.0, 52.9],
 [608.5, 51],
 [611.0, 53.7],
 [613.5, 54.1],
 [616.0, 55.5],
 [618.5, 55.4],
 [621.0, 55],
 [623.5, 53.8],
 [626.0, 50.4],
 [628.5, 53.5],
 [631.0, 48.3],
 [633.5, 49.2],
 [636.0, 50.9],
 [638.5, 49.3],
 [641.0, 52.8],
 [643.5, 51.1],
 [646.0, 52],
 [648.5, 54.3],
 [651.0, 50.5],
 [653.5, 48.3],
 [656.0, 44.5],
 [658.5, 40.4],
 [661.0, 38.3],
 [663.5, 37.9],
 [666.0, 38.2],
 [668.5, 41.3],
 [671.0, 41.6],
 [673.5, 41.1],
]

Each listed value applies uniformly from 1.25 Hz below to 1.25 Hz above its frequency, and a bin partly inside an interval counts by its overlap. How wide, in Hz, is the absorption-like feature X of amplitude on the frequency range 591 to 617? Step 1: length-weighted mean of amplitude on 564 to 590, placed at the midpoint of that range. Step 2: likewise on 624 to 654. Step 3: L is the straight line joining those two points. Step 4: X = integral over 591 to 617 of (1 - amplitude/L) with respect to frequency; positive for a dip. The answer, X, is -3.53 Hz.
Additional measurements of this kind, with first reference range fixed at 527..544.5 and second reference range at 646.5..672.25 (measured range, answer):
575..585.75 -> 3.6 Hz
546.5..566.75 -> 1.9 Hz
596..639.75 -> -1.5 Hz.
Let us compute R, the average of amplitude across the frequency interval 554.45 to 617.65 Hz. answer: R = 49.8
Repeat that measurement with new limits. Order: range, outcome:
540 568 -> 57.5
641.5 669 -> 45.5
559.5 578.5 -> 54.3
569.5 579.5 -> 51.2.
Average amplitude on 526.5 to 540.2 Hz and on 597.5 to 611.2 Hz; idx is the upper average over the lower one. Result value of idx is 0.8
